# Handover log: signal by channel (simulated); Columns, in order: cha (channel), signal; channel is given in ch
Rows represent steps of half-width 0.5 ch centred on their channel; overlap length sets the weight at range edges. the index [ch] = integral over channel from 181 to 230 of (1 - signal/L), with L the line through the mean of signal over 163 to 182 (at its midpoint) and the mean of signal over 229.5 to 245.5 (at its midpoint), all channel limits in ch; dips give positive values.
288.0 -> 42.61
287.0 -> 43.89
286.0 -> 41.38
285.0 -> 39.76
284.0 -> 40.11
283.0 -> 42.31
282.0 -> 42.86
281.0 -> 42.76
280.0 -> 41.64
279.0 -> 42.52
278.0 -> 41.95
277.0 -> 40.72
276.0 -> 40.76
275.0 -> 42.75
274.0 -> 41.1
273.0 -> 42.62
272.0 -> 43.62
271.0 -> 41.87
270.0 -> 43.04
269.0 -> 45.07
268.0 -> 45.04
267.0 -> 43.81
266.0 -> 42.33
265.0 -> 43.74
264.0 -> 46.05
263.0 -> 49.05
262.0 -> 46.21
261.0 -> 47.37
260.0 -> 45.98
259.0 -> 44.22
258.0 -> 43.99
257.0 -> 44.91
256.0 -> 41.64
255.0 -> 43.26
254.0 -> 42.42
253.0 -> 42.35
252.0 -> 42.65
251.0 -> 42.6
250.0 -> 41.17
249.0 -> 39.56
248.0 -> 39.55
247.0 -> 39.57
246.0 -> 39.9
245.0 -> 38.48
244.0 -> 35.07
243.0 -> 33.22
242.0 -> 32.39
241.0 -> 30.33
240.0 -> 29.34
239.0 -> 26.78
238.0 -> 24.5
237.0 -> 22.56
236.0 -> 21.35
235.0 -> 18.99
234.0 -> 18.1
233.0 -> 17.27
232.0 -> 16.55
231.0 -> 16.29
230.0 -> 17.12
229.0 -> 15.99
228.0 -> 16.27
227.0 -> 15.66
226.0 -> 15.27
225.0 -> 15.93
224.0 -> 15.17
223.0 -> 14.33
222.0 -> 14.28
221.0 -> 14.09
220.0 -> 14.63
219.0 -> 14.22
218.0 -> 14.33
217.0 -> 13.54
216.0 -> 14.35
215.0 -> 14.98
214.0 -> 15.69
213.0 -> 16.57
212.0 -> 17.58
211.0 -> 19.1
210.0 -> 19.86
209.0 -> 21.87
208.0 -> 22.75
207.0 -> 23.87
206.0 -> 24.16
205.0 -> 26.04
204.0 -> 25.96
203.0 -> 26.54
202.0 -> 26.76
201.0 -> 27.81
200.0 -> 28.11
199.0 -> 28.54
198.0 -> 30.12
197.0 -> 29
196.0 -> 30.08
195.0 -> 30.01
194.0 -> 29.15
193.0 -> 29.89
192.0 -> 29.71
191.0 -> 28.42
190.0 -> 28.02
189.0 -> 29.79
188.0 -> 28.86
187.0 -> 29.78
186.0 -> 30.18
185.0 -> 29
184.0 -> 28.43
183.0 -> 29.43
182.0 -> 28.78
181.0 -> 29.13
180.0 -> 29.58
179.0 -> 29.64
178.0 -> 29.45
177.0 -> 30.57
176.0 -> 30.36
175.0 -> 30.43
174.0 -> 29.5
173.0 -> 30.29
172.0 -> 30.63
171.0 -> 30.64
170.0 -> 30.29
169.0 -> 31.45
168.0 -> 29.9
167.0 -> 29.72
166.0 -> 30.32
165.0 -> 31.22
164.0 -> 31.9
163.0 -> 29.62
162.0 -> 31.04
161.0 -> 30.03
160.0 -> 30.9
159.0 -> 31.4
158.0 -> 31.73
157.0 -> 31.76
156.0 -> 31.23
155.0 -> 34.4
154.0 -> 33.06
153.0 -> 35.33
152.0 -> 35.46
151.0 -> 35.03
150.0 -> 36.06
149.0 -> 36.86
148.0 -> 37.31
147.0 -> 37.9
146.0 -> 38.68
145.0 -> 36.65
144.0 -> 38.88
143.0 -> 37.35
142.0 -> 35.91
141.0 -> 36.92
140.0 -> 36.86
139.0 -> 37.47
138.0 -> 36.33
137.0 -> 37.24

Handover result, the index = 8.8 ch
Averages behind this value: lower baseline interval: 30.2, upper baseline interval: 24.9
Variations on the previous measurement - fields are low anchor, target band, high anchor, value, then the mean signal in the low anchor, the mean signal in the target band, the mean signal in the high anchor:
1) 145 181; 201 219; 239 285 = 8.0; 32.1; 20.3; 41.4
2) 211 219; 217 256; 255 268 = 5.3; 15.5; 26.1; 44.9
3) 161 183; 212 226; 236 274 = 8.2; 30.2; 14.9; 39.9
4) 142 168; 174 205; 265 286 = 6.1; 33.7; 29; 42.3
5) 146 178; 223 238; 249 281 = 8.4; 32.2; 17.5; 43.4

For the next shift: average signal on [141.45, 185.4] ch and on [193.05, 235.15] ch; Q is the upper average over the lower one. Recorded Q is 0.63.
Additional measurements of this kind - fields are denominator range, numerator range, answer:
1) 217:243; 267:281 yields 2.24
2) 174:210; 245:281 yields 1.52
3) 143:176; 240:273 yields 1.27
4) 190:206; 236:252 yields 1.21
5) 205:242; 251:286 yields 2.31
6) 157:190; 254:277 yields 1.46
